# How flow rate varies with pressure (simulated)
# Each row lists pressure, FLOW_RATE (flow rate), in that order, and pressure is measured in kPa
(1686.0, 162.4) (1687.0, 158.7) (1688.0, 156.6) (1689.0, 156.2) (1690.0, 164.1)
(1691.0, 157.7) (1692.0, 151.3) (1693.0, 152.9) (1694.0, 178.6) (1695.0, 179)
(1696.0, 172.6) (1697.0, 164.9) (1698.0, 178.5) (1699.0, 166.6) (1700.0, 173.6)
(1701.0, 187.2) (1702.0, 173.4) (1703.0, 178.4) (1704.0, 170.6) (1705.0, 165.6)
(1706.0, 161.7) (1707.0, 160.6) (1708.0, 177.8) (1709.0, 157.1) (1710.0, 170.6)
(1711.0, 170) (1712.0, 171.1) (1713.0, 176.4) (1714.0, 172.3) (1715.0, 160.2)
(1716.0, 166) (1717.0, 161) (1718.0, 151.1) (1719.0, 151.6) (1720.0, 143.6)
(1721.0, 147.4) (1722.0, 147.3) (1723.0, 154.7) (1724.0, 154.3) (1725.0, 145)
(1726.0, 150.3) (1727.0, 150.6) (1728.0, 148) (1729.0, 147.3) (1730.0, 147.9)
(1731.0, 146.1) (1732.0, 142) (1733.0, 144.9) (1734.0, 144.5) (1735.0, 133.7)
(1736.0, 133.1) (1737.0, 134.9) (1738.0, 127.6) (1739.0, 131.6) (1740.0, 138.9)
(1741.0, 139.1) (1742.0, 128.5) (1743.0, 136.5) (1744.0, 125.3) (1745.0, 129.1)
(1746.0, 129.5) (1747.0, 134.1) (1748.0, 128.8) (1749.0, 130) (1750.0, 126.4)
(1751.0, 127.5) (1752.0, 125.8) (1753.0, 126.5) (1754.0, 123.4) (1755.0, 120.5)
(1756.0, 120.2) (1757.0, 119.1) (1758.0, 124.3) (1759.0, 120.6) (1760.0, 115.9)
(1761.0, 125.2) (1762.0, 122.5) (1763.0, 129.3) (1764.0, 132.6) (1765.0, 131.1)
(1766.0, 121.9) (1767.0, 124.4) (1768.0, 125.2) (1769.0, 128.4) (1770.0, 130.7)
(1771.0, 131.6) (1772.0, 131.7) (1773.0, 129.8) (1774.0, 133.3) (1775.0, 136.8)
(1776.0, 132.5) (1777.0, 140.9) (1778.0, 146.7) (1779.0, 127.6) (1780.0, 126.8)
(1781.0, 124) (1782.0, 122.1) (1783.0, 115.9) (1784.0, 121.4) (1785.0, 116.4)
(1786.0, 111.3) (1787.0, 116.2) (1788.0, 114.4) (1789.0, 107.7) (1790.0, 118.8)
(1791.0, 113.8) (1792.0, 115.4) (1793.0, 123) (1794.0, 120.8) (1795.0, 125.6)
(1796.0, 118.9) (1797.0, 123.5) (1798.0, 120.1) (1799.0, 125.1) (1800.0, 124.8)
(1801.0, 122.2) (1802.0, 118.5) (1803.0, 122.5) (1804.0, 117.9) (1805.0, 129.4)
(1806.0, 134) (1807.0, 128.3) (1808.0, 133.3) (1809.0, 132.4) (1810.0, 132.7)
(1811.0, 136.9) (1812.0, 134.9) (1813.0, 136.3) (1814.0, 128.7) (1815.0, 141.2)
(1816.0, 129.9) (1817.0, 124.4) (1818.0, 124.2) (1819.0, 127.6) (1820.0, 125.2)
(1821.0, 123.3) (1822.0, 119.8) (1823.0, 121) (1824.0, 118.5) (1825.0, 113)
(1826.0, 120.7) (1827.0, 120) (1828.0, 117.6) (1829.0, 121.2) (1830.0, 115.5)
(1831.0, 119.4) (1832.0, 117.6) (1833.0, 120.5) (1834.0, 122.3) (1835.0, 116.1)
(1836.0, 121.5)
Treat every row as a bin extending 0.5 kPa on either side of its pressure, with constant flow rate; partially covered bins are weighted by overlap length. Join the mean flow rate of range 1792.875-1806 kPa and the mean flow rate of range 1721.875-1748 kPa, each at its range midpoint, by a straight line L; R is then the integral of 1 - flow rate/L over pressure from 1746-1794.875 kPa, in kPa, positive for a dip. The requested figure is 2.09 kPa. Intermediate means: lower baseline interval 140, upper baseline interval 123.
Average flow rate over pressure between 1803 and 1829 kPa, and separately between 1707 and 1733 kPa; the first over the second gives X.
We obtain 0.8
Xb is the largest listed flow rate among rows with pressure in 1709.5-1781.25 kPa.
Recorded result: 176.4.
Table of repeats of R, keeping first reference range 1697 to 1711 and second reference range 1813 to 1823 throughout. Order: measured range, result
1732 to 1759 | 4.31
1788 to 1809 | 1.93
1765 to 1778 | 1.23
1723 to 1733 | 0.83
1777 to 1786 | 1.02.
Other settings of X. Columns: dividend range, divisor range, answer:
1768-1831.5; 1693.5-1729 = 0.76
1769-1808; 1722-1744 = 0.88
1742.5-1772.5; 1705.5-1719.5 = 0.77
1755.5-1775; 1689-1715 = 0.75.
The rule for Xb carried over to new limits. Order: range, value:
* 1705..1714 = 177.8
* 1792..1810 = 134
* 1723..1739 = 154.7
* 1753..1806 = 146.7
